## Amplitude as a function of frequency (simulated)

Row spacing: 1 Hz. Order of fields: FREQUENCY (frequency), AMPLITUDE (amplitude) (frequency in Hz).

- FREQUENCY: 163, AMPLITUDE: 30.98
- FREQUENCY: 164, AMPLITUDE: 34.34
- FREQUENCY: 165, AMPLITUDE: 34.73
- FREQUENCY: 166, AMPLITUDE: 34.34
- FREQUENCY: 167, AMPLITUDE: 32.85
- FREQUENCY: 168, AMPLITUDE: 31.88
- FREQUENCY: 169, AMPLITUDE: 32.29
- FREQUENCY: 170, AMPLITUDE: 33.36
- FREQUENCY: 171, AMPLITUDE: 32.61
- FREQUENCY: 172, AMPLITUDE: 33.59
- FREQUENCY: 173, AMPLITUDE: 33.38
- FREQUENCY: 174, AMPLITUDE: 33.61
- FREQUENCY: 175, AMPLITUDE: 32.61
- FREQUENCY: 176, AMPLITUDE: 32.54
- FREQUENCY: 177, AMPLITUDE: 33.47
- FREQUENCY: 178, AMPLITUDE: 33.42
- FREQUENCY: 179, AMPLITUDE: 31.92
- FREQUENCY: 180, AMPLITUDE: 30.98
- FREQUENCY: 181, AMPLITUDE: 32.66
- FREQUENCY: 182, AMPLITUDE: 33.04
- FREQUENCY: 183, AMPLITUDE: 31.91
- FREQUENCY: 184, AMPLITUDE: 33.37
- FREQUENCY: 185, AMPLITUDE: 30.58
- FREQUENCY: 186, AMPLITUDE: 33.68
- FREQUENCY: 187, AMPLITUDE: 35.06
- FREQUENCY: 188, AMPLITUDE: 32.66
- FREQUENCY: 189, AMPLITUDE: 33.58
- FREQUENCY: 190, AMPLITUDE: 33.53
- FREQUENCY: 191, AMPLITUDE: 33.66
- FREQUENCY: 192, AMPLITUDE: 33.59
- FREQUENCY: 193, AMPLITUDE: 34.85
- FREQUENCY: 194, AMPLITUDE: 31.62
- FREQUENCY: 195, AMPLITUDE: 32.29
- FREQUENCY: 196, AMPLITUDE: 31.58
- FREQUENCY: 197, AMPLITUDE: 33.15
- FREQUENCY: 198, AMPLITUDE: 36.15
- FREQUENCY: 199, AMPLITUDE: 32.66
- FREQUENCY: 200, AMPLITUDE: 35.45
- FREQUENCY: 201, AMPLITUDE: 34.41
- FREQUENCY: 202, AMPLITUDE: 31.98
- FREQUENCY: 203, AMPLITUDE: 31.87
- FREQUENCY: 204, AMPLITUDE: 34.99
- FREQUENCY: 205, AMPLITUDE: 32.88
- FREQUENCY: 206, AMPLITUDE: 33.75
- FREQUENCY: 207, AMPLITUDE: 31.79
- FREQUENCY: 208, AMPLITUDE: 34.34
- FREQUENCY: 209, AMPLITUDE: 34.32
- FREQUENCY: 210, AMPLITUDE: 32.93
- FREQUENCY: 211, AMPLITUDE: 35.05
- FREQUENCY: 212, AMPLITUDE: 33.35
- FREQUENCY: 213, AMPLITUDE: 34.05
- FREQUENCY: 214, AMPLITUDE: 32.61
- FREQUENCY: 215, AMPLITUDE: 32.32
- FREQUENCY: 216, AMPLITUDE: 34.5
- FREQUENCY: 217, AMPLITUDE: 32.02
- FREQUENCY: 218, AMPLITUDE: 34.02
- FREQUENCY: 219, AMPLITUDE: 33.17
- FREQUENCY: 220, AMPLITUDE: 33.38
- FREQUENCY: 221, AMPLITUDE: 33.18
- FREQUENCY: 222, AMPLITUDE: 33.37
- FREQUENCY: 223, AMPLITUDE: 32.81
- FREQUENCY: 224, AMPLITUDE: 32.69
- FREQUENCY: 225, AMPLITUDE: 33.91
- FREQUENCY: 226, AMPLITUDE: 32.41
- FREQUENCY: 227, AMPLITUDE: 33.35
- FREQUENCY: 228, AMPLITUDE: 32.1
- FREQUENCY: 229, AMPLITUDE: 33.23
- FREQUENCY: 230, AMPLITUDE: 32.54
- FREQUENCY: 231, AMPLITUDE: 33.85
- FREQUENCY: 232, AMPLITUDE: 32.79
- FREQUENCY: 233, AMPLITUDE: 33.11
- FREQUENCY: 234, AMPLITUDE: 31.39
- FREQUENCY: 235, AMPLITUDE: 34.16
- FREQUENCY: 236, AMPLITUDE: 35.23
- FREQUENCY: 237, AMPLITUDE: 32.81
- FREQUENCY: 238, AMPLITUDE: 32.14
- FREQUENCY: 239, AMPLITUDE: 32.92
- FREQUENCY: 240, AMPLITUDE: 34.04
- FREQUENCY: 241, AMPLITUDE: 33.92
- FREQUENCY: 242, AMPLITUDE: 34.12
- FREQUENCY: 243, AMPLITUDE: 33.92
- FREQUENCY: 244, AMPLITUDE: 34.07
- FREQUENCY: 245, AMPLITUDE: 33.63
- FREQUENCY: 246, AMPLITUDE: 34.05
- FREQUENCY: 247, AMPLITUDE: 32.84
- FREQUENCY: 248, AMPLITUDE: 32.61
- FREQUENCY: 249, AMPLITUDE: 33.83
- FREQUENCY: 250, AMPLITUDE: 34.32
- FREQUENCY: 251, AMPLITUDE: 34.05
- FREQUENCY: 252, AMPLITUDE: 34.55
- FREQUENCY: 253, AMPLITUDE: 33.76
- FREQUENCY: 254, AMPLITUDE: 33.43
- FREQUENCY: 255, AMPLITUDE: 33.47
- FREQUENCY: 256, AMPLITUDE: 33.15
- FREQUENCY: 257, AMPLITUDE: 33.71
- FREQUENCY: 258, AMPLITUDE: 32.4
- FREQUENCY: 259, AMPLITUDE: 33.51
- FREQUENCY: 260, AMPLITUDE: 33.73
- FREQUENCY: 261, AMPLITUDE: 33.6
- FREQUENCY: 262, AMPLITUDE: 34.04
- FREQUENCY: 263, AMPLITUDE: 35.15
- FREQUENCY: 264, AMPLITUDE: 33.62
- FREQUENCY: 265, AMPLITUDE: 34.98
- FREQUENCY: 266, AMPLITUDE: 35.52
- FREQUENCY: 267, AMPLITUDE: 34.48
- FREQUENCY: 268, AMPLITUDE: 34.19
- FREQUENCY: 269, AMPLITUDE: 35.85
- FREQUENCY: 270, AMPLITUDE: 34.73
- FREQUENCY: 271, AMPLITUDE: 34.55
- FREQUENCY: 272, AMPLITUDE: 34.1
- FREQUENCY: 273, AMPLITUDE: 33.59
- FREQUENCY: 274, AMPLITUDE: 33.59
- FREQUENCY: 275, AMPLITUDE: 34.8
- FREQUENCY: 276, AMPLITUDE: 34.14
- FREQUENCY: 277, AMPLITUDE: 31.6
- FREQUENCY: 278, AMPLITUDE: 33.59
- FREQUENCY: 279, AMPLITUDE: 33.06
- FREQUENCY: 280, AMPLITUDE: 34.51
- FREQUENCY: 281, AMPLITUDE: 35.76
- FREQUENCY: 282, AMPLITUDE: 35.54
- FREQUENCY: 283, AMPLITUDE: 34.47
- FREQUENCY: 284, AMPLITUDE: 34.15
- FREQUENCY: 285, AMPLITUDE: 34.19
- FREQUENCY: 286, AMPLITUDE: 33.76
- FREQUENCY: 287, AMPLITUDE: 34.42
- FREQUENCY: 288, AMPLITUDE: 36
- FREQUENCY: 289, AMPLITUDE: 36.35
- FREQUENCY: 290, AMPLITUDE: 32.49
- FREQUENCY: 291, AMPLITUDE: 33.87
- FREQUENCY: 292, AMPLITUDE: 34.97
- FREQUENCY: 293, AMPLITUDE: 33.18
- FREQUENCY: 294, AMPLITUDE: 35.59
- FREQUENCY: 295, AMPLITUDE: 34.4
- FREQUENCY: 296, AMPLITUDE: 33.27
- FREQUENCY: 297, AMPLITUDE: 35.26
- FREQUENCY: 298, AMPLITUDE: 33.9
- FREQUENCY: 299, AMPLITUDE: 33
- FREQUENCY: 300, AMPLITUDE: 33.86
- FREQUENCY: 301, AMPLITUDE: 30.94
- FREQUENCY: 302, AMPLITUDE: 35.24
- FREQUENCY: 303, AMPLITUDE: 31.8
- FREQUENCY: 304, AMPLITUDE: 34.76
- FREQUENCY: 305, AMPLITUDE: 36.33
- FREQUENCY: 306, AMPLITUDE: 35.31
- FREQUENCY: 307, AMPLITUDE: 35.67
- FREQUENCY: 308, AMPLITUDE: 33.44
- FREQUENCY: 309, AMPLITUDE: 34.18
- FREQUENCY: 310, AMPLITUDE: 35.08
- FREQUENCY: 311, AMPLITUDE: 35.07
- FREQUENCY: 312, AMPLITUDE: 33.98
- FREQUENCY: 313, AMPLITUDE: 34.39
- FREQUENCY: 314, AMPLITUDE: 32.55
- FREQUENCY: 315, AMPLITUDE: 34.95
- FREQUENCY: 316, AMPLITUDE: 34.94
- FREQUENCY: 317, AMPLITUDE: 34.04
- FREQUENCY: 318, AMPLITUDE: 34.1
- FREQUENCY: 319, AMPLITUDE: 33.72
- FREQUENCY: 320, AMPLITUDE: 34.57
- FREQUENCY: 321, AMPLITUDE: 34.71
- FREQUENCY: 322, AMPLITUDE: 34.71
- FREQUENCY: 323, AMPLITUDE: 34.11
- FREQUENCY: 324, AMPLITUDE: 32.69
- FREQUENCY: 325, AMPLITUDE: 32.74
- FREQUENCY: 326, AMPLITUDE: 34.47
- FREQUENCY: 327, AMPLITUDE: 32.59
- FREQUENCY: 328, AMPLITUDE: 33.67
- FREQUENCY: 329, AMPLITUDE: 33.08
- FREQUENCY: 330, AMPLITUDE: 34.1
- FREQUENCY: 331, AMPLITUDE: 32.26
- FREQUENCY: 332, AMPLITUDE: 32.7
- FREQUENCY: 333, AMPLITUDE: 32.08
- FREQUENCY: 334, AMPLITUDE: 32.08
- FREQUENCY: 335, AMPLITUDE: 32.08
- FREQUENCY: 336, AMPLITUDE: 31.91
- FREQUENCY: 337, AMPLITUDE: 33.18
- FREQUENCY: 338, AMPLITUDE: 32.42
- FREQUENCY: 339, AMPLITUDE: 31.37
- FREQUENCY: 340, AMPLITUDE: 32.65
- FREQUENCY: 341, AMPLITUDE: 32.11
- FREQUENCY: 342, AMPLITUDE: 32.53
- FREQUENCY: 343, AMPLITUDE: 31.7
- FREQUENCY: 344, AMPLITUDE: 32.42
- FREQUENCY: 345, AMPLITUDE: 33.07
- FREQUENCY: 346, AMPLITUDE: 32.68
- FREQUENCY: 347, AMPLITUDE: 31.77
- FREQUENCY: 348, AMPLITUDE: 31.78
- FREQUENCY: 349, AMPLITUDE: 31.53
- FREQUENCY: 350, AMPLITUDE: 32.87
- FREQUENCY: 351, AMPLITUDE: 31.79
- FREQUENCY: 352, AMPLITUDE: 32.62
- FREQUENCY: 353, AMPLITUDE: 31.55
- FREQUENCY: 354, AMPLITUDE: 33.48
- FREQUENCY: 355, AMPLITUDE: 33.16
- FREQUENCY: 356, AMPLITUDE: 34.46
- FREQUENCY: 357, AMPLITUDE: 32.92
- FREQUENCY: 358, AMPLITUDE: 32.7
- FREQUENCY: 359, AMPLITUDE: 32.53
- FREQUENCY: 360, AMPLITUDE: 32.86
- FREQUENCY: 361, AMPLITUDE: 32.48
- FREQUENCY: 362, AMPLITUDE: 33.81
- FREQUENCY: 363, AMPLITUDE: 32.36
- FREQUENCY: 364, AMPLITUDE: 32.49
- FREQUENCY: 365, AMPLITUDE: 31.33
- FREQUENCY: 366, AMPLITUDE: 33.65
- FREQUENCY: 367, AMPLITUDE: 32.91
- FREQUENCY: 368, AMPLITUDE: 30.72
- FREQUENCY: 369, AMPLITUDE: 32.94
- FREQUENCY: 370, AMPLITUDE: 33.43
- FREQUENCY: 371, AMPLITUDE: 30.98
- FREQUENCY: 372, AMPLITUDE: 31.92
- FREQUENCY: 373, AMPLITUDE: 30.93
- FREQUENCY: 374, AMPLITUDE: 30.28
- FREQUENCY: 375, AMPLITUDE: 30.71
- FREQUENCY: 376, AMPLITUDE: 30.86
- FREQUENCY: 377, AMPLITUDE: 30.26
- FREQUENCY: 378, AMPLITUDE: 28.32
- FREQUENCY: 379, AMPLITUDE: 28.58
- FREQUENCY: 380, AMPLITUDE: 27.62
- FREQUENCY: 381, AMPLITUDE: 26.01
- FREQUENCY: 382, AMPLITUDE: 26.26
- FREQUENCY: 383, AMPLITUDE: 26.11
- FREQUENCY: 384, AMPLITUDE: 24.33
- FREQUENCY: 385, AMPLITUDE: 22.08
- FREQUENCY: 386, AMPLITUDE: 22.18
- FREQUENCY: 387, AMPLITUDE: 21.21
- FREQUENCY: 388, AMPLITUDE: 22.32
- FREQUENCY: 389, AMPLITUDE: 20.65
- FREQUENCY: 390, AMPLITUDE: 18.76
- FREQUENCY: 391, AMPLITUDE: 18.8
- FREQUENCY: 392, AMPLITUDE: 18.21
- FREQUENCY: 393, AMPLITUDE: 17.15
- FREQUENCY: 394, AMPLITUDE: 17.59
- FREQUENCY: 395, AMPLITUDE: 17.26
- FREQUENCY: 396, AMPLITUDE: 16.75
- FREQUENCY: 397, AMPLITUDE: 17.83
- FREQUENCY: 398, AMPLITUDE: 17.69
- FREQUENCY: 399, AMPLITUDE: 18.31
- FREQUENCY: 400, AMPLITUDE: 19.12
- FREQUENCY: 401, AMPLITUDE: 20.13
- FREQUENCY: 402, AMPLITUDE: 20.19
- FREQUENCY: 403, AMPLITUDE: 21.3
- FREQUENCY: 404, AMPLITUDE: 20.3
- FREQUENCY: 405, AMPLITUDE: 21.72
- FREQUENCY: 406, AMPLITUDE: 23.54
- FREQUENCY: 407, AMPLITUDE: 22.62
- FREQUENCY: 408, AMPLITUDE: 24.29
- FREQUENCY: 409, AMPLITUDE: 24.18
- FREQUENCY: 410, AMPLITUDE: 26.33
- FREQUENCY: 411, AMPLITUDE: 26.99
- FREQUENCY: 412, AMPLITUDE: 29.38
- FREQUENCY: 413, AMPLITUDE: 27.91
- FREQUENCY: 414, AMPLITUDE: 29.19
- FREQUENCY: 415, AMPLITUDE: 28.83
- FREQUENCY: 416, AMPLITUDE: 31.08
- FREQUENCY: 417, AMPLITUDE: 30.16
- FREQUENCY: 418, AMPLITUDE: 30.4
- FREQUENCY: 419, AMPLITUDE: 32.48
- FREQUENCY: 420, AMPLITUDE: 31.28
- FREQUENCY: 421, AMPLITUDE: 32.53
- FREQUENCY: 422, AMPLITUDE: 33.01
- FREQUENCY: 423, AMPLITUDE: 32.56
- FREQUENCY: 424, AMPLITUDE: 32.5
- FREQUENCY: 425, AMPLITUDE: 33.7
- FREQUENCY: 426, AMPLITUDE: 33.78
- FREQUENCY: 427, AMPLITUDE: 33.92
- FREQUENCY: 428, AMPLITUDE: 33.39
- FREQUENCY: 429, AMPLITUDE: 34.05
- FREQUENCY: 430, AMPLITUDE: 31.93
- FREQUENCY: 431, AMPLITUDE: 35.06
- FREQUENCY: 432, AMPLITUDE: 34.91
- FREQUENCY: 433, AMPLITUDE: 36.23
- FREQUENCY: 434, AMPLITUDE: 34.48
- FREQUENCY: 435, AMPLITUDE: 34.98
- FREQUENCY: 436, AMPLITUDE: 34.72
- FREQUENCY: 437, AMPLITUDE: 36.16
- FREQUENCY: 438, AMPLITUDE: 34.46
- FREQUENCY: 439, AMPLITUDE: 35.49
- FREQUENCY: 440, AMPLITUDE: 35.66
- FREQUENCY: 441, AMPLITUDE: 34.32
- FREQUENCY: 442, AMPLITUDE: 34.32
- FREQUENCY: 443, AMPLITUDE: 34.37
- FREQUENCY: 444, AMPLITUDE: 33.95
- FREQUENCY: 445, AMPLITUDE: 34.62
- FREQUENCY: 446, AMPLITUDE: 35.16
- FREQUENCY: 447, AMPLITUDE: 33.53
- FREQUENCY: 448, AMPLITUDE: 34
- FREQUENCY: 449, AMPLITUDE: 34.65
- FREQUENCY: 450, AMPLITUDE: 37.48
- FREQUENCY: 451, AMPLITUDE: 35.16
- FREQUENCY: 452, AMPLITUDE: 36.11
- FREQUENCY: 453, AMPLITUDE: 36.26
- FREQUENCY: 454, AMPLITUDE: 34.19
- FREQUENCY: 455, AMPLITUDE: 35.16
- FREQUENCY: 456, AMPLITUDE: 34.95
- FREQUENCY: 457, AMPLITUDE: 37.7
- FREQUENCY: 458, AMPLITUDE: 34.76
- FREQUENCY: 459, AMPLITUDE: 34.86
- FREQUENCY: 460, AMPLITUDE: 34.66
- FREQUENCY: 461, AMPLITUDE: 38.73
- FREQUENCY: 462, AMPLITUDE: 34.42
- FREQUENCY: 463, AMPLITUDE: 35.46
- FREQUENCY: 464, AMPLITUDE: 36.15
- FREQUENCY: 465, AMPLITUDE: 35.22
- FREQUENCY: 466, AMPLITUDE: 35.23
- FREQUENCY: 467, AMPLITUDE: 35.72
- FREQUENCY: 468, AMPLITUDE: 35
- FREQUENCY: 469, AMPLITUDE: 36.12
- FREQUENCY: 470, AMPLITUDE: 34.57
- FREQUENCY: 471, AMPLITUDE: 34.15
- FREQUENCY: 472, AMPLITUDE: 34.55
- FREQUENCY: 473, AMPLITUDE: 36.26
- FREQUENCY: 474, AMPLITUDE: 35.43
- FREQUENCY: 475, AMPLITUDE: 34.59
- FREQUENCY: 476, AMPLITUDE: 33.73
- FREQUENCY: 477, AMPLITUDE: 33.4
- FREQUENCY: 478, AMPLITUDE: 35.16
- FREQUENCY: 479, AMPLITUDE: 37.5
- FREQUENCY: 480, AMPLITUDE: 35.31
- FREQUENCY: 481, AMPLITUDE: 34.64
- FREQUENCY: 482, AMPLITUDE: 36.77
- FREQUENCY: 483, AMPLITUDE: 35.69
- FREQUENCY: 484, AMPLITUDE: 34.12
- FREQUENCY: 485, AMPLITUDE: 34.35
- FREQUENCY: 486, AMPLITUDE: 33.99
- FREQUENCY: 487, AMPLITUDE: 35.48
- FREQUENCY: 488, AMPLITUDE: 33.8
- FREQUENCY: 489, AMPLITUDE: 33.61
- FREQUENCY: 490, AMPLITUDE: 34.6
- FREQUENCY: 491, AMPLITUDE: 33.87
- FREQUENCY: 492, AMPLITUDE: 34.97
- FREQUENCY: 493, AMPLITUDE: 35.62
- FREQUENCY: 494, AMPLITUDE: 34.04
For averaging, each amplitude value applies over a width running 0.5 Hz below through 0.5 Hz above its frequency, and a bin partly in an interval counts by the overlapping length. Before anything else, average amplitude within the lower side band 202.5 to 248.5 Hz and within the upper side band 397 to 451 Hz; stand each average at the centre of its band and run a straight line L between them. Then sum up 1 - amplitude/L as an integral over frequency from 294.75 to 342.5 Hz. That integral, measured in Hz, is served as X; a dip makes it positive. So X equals -2.6 Hz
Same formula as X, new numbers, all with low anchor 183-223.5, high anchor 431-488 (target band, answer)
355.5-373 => 0.97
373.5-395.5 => 6.82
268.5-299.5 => -0.33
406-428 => 3.19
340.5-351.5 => 0.69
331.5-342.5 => 0.64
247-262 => 0.06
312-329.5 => 0.15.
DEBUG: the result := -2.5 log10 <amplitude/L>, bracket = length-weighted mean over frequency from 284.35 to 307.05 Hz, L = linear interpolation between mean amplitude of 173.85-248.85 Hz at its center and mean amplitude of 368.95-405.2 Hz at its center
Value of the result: -0.19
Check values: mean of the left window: 33.2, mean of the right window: 23.7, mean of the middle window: 34.3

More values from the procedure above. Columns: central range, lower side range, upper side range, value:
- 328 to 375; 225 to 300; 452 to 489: 0.07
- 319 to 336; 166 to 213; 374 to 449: -0.11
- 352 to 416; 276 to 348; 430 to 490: 0.28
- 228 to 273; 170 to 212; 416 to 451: -0.01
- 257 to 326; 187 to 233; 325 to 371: -0.04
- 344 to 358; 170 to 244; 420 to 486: 0.05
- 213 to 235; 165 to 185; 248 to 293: 0.02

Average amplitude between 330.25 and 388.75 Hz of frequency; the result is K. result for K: 30.8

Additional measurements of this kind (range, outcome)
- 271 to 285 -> 34.1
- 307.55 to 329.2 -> 34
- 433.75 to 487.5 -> 35.1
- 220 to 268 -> 33.5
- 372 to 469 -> 29.6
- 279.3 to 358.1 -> 33.6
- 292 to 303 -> 33.8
